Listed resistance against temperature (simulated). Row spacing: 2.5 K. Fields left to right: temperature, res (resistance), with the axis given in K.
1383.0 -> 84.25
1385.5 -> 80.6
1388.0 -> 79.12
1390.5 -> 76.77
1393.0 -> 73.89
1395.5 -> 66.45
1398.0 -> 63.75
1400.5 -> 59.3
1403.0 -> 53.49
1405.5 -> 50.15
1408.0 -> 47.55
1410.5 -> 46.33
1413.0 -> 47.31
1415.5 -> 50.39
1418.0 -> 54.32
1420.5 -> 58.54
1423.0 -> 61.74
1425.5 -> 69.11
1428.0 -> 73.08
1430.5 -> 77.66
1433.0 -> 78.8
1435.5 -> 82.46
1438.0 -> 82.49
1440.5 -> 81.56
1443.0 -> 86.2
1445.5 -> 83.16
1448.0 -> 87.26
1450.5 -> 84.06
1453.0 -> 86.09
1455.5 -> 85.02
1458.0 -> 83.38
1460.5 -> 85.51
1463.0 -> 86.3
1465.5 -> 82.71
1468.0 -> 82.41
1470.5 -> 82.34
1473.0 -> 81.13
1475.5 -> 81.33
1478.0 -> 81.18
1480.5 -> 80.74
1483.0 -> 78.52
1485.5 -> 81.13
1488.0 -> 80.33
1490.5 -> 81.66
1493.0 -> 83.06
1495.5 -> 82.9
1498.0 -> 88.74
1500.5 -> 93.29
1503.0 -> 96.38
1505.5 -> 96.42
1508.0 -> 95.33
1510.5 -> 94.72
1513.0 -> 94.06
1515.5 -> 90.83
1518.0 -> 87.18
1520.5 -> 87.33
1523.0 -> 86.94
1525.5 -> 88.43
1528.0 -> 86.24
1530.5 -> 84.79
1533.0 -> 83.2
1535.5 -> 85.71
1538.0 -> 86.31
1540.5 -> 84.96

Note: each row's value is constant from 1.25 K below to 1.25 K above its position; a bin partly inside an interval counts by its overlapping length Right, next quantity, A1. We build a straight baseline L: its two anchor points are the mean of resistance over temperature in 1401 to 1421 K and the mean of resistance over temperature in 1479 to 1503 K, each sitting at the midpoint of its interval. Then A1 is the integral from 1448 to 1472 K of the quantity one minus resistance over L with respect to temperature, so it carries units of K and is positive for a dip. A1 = -4.5 K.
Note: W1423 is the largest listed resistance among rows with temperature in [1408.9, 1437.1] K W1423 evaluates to 82.46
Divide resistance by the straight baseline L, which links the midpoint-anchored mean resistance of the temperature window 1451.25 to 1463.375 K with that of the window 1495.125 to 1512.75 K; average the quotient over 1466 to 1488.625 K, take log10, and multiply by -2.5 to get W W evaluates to 0.10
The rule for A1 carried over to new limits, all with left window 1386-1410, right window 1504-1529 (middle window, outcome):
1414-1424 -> 1.8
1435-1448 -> -1.8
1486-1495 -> 0.3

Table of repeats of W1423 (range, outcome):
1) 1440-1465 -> 87.26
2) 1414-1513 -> 96.42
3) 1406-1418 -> 54.32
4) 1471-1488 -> 81.33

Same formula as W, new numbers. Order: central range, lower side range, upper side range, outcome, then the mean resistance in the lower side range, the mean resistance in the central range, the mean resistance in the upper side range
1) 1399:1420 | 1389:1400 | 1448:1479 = 0.37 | 69.7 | 51.5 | 83.6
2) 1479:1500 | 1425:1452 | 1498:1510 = 0.11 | 80.9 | 82.5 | 94.6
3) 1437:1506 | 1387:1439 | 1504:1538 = -0.09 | 64.3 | 84.4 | 89.3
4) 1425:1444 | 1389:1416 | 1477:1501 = -0.18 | 58.2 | 79.2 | 82.9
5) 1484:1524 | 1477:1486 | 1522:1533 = -0.07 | 80.3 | 88.7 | 86.2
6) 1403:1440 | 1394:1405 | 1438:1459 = 0.14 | 60.3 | 62.9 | 84.5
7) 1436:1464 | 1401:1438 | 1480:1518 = -0.18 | 61.5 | 84.6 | 88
